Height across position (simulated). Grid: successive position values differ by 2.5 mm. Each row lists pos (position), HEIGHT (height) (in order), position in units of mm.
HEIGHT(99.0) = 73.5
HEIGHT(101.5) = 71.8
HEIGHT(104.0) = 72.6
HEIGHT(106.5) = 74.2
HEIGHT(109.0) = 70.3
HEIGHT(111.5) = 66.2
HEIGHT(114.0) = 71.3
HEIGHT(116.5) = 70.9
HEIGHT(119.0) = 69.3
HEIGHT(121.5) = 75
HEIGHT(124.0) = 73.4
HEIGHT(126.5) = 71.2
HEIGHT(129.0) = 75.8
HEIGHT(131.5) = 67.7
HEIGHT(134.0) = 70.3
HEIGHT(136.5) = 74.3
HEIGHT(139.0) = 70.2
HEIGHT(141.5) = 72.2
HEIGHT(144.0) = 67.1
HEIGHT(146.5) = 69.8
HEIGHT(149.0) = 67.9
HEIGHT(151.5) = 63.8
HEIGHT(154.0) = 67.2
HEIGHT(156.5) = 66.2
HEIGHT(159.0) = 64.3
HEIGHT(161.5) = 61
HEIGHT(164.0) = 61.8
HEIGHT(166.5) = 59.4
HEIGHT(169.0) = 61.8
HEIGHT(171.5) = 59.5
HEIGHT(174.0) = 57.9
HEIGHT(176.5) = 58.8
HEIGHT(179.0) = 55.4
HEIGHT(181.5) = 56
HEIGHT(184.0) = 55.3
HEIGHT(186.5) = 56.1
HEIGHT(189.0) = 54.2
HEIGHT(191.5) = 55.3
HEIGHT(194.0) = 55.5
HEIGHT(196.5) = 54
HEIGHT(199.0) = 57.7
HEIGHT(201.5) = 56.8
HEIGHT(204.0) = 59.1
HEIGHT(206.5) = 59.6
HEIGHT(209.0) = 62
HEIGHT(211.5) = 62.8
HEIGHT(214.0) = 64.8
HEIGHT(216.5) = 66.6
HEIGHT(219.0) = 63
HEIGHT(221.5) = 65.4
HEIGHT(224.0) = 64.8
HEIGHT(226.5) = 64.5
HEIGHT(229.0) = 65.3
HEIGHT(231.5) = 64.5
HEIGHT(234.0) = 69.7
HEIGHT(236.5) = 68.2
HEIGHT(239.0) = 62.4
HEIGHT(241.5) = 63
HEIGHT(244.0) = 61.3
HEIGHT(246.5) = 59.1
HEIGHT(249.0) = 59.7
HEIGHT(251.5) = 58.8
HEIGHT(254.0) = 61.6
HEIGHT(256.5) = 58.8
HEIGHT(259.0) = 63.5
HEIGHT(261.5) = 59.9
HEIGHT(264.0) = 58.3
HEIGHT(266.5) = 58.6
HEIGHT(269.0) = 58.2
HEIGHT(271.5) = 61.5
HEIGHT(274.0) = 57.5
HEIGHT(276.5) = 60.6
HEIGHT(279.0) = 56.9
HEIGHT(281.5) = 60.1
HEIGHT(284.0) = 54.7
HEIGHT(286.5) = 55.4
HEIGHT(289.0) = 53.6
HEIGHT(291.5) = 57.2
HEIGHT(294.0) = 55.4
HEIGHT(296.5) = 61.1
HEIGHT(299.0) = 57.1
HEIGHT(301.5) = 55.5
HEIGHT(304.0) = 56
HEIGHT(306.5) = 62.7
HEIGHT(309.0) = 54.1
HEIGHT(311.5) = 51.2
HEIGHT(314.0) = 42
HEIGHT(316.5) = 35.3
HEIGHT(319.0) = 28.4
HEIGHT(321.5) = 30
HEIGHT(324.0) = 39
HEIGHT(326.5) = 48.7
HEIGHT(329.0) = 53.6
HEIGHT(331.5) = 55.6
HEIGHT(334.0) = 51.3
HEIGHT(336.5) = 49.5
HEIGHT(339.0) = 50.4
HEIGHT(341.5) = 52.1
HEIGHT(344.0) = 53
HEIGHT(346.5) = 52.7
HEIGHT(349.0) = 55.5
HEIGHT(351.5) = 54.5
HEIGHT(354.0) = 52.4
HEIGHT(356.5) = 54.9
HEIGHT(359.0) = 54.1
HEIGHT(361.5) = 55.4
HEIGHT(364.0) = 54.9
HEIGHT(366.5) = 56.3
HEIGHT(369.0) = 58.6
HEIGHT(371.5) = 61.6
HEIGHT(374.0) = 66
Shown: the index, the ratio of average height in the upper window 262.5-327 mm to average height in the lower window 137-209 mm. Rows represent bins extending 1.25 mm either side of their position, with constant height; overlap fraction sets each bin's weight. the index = 0.9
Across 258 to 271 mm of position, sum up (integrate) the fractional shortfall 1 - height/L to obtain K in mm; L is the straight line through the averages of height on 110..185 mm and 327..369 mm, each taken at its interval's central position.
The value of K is -0.21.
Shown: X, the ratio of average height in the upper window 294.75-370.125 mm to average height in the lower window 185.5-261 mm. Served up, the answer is 0.84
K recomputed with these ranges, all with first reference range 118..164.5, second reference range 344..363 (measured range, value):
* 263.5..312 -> 1.1 mm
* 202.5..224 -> 0.3 mm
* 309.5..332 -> 5.5 mm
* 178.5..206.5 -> 4.0 mm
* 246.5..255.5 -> 0.2 mm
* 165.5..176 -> 1.1 mm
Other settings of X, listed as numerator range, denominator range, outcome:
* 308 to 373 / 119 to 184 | 0.76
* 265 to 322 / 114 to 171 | 0.78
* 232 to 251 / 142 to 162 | 0.95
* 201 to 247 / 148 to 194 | 1.06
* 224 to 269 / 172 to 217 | 1.07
